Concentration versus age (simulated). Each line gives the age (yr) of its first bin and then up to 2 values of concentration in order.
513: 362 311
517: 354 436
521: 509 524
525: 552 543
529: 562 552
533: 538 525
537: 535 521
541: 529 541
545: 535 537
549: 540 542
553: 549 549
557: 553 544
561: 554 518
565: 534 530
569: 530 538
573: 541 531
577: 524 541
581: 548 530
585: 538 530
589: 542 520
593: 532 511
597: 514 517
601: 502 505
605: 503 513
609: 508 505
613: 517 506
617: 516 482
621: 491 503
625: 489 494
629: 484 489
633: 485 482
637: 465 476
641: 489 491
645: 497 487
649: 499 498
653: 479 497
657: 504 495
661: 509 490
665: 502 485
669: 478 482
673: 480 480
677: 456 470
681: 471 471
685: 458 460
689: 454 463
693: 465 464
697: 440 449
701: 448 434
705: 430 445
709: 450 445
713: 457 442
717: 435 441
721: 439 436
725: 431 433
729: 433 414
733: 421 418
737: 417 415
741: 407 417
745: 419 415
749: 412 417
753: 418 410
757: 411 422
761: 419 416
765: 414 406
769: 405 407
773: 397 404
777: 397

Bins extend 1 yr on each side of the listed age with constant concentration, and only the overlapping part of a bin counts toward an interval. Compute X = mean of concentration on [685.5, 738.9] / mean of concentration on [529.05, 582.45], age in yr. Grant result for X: 0.8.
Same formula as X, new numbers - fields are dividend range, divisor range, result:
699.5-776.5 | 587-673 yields 0.85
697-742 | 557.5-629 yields 0.83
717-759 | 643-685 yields 0.87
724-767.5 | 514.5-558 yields 0.81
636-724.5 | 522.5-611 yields 0.88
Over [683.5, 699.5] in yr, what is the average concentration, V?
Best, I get 457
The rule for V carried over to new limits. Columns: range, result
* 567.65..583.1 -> 536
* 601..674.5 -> 494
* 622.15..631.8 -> 492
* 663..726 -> 457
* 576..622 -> 517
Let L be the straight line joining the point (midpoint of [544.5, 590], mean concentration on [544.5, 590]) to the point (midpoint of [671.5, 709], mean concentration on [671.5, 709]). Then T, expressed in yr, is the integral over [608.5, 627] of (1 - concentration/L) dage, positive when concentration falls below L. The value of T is 0.1 yr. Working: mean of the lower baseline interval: 538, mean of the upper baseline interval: 458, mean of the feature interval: 501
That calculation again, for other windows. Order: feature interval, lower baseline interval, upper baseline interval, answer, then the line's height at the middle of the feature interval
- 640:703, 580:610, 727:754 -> -1.4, 467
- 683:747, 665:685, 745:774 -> 1.1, 445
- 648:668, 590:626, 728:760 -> -0.9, 474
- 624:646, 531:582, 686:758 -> 0.1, 488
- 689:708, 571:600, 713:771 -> 0.1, 452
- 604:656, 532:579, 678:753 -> -0.3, 491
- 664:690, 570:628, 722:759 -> -0.5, 463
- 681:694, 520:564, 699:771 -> -0.3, 453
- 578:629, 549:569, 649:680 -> 0.5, 518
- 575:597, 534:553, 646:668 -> -0.5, 520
